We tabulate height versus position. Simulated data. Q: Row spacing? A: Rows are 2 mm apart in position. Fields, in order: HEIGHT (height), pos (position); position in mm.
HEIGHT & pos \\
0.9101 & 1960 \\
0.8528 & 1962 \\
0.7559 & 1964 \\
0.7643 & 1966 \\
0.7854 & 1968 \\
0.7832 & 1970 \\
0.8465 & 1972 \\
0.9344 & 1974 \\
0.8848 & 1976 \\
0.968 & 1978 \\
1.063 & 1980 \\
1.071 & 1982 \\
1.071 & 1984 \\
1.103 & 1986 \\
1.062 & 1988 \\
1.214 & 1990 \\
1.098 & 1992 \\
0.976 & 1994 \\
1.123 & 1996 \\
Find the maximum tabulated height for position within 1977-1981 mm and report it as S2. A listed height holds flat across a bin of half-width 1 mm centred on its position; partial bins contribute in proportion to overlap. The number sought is 1.063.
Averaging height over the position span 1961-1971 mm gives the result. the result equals 0.788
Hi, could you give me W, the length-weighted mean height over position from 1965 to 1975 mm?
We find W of 0.823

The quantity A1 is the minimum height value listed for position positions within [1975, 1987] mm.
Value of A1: 0.8848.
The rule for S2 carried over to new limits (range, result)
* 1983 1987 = 1.103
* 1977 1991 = 1.214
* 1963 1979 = 0.968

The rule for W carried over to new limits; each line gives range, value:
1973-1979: 0.929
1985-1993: 1.12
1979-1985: 1.07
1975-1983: 0.997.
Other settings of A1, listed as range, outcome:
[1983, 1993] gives 1.062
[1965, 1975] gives 0.7643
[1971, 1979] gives 0.8465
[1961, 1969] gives 0.7559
